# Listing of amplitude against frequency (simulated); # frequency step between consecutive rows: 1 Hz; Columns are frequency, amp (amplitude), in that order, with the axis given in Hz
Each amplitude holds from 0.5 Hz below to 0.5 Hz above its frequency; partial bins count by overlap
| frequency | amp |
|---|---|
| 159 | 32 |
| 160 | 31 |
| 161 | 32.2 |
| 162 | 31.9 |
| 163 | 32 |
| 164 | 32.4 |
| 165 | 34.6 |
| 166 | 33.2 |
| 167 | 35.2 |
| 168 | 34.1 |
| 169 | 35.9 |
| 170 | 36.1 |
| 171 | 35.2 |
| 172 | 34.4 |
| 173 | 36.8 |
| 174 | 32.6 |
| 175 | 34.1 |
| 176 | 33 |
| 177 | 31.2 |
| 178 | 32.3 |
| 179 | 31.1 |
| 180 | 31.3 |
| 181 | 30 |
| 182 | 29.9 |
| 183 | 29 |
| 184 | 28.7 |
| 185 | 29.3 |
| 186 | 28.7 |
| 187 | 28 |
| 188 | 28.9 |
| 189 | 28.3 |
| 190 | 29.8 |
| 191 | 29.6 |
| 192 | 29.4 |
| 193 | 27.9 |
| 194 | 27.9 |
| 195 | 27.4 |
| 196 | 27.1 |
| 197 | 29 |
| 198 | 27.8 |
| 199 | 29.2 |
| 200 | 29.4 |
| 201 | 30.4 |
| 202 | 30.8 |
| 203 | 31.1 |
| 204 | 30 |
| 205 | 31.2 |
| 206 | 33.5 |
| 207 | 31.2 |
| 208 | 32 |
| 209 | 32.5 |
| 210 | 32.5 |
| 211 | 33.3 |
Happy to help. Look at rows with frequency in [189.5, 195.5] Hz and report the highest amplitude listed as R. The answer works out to 29.8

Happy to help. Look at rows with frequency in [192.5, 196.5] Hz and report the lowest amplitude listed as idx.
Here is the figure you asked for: 27.1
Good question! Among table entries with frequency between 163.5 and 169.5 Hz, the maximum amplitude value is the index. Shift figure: 35.9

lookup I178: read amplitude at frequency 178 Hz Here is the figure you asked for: 32.3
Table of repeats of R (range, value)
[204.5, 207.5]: 33.5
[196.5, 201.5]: 30.4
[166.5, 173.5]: 36.8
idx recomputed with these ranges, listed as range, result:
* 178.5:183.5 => 29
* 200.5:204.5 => 30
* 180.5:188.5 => 28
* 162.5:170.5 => 32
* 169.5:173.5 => 34.4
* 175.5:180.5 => 31.1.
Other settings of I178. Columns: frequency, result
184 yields 28.7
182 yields 29.9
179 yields 31.1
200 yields 29.4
